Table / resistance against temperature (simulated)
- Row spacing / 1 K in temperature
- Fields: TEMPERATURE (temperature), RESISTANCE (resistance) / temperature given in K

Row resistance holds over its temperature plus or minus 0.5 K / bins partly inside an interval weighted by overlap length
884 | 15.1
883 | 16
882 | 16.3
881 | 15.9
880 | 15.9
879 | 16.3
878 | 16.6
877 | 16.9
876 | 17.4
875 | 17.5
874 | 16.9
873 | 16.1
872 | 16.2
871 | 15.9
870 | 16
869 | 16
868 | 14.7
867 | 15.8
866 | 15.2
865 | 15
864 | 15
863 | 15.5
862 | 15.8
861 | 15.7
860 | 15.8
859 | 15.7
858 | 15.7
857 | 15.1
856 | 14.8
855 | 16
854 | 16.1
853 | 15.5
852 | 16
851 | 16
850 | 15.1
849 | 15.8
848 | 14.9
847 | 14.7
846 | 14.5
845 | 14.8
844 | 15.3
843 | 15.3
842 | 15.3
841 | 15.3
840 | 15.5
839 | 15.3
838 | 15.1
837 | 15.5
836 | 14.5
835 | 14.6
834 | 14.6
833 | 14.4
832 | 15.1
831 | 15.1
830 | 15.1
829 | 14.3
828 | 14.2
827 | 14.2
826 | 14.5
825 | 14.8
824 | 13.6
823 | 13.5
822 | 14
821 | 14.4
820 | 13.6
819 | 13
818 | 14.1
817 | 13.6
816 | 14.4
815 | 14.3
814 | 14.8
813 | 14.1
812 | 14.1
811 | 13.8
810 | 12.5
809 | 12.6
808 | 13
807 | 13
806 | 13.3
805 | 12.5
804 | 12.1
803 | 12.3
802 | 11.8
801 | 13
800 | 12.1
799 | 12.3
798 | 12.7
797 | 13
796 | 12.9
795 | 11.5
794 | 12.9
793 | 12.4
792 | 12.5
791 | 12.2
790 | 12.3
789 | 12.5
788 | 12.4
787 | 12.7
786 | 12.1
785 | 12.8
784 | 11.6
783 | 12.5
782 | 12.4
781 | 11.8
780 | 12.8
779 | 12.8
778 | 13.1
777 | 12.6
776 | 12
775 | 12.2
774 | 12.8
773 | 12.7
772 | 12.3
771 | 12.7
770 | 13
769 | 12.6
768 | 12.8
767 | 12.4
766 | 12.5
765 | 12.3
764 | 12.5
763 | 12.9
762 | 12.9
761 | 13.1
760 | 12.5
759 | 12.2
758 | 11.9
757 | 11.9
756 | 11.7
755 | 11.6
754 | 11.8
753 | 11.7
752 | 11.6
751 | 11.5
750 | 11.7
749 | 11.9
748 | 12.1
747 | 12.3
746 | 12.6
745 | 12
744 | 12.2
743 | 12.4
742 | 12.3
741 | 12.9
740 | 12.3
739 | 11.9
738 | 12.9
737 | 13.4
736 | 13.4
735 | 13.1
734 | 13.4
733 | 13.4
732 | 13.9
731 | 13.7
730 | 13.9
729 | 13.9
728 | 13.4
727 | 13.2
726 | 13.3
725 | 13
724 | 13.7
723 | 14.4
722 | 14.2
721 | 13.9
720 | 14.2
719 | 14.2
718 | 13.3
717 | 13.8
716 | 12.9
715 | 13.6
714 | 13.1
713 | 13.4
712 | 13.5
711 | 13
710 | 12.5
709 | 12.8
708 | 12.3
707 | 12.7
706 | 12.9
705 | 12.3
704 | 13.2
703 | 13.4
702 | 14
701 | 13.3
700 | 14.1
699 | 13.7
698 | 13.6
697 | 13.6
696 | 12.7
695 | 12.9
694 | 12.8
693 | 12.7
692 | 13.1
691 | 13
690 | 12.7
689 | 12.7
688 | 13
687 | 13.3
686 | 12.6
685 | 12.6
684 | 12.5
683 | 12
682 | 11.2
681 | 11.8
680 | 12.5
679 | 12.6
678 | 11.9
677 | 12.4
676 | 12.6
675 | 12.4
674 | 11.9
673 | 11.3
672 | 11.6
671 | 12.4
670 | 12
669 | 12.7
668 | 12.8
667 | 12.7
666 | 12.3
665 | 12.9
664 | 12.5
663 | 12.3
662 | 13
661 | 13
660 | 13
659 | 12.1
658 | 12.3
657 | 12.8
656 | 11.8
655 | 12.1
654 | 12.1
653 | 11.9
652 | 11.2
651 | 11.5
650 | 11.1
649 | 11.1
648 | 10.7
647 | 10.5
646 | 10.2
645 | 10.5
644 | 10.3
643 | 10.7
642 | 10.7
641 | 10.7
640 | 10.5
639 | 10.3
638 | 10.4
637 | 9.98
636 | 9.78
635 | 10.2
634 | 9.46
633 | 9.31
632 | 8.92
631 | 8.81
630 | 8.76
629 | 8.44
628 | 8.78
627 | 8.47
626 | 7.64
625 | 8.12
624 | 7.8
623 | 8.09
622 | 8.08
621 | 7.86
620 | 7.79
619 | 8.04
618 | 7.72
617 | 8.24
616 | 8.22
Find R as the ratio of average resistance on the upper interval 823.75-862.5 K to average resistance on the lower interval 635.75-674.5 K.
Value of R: 1.3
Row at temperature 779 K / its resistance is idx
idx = 12.8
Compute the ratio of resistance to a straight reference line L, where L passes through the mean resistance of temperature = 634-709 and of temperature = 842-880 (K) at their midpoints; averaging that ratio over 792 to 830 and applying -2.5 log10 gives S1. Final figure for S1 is 0.11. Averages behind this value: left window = 12.1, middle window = 13.3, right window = 15.7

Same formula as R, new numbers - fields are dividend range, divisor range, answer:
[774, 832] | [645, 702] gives 1.06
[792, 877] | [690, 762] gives 1.12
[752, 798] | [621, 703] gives 1.08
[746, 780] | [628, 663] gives 1.14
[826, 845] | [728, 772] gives 1.19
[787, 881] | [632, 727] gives 1.18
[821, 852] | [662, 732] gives 1.15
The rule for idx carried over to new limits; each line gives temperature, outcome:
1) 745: 12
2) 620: 7.79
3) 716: 12.9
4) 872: 16.2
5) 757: 11.9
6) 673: 11.3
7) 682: 11.2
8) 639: 10.3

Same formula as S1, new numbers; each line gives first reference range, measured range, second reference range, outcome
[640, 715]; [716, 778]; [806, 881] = 0.06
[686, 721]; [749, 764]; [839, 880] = 0.16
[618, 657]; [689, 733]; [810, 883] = -0.14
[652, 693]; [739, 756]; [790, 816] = 0.06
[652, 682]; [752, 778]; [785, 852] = 0.08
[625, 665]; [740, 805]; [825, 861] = 0.10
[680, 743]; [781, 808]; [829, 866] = 0.16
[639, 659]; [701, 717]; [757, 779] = -0.10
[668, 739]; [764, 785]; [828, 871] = 0.13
